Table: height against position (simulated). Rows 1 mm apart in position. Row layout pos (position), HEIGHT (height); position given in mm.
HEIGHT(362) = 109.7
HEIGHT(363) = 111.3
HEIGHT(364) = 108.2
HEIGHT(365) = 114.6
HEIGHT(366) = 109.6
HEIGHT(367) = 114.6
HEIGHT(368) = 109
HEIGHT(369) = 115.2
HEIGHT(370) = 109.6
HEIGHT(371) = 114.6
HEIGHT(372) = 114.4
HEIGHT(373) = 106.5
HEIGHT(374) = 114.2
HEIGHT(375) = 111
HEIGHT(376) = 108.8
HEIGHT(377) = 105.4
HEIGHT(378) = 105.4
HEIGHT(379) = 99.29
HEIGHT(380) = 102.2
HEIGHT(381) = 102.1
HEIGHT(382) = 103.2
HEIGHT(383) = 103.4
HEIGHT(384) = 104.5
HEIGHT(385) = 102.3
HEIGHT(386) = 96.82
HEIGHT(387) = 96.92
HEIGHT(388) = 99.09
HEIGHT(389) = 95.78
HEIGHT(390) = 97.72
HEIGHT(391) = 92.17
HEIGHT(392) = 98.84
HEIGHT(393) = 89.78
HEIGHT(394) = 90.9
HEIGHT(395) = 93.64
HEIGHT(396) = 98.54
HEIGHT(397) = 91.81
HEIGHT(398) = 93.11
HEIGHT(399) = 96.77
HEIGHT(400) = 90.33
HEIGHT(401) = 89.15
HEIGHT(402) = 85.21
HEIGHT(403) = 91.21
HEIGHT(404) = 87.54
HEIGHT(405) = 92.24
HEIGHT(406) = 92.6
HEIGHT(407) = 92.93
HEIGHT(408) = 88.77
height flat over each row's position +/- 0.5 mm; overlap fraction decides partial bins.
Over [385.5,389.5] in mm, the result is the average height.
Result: 97.2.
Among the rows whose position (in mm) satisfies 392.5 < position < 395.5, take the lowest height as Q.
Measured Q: 89.78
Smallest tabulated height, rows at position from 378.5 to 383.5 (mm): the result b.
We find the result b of 99.29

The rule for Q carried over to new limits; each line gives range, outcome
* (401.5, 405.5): 85.21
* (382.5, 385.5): 102.3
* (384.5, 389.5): 95.78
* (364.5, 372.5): 109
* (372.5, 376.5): 106.5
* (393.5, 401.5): 89.15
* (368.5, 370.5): 109.6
